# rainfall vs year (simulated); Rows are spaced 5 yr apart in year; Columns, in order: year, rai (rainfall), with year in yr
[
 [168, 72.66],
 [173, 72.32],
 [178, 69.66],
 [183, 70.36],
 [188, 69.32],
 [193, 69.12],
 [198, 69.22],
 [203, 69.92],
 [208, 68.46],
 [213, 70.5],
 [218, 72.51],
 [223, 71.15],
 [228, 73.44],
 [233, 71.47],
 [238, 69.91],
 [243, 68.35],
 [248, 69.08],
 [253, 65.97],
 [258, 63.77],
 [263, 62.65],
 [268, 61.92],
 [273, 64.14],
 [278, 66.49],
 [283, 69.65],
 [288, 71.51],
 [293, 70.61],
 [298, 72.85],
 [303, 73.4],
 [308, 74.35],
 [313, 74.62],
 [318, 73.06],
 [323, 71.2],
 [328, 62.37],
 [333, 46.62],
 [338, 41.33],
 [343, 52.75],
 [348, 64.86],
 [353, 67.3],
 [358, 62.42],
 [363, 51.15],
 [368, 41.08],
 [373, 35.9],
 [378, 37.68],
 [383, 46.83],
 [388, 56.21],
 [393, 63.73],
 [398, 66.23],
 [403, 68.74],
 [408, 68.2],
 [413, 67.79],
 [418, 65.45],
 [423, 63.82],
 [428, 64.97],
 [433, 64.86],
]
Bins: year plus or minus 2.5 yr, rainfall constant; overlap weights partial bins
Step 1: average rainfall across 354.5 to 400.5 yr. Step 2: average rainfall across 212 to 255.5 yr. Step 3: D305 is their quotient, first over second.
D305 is 0.73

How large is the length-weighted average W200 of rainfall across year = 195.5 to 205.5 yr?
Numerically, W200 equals 69.6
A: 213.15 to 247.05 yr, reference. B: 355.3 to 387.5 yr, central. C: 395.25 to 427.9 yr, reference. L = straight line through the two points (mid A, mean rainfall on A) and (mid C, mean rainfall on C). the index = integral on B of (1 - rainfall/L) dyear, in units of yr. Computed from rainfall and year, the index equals 10.0 yr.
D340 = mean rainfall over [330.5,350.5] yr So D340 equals 51.4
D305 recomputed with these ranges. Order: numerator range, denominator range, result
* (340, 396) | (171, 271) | 0.77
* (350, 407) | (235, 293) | 0.82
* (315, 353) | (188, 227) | 0.85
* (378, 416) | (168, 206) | 0.87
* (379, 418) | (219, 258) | 0.89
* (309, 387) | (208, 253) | 0.79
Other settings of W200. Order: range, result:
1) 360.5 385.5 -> 42.5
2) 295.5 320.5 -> 73.7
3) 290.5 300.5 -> 71.7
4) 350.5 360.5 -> 64.9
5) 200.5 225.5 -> 70.5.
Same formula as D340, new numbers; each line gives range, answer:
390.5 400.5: 65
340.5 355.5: 61.6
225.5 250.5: 70.5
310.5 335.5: 65.6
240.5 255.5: 67.8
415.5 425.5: 64.6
